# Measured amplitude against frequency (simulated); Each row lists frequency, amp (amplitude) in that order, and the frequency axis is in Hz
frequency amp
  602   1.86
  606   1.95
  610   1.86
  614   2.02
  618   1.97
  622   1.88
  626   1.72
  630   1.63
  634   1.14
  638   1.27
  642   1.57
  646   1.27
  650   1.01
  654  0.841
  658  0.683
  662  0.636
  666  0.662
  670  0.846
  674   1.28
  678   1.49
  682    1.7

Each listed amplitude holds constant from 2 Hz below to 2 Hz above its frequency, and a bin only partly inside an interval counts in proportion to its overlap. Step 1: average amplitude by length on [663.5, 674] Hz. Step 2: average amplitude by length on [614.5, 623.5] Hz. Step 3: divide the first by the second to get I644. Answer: 0.4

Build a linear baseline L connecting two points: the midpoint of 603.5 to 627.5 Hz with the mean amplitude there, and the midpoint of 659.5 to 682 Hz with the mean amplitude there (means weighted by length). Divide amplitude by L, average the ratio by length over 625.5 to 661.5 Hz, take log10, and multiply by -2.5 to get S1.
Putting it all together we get 0.24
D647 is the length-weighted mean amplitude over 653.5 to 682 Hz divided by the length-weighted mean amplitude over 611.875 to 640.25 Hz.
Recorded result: 0.59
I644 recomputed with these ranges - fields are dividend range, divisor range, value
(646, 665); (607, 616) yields 0.43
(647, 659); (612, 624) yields 0.46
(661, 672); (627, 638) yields 0.52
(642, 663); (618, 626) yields 0.52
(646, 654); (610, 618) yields 0.52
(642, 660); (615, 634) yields 0.59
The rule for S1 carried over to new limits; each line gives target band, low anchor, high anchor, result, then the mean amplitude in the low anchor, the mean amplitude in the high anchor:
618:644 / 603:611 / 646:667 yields -0.14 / 1.91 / 0.819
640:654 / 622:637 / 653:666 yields -0.16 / 1.53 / 0.702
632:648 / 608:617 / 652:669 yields -0.08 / 1.94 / 0.714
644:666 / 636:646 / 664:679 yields 0.39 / 1.39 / 1.04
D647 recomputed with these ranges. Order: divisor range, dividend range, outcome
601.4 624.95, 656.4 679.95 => 0.49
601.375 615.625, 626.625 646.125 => 0.73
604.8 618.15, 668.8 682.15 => 0.67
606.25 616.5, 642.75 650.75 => 0.63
